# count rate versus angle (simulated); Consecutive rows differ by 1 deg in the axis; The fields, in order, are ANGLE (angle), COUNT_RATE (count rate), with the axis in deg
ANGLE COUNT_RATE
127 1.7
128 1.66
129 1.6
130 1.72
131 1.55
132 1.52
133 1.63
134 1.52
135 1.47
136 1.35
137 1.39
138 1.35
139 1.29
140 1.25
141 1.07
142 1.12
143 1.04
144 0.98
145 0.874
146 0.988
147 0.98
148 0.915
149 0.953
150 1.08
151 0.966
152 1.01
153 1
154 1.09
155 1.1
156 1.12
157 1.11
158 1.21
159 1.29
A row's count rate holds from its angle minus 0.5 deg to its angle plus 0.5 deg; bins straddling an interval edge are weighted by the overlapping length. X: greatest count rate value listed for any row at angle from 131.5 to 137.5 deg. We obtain 1.63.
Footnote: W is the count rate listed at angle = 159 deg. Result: 1.29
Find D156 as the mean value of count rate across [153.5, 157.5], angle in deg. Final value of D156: 1.1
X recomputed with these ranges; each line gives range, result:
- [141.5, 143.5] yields 1.12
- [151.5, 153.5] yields 1.01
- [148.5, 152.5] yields 1.08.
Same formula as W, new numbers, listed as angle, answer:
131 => 1.55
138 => 1.35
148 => 0.915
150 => 1.08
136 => 1.35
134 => 1.52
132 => 1.52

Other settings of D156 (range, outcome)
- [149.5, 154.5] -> 1.03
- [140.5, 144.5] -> 1.05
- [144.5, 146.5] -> 0.931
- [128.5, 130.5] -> 1.66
